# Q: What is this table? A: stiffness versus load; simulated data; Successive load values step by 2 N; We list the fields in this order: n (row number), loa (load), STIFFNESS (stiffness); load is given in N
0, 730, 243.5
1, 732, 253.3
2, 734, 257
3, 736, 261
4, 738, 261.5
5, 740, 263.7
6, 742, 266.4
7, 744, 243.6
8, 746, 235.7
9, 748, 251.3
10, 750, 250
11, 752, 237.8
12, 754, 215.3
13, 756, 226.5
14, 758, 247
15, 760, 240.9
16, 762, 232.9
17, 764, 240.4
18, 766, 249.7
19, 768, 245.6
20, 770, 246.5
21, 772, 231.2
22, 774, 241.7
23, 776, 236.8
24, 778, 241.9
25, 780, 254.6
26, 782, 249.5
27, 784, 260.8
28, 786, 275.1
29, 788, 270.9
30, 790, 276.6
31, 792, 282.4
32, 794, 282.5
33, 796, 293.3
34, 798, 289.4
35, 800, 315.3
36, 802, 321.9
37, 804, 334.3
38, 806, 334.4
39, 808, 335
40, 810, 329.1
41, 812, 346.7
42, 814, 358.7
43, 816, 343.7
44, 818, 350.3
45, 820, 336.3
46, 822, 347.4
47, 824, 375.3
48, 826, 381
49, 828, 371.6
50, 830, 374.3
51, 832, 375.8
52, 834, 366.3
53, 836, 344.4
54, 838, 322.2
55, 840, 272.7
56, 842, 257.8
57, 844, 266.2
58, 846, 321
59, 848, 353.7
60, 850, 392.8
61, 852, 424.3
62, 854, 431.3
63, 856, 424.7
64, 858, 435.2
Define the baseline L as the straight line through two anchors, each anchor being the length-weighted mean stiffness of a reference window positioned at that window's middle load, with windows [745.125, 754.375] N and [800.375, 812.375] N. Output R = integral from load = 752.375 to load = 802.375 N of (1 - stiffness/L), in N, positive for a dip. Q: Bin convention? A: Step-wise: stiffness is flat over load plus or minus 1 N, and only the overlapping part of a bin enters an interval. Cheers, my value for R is 4.8 N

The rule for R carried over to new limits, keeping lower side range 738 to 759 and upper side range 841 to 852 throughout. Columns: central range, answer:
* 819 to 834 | -2.7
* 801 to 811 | -1.3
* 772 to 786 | 1.2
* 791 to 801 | -0.3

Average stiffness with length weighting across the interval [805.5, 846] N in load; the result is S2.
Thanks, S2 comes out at 339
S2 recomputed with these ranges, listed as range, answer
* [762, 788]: 248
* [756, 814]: 276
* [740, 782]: 242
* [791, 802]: 295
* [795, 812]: 321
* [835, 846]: 295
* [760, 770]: 242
